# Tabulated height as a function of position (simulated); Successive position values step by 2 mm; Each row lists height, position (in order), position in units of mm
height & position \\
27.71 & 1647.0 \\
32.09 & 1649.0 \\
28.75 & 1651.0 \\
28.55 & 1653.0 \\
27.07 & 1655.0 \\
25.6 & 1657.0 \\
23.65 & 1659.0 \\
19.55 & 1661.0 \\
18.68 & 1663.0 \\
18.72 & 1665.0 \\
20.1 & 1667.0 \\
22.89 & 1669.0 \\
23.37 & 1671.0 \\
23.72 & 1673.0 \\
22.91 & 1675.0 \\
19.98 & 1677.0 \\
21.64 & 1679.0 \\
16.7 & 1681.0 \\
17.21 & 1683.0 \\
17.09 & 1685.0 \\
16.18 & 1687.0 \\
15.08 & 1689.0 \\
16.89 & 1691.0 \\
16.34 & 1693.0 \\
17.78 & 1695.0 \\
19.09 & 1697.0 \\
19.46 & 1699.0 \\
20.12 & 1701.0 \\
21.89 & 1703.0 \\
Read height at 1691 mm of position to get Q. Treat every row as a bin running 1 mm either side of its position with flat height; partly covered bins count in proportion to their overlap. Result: 16.89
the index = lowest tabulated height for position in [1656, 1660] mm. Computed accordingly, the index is 23.65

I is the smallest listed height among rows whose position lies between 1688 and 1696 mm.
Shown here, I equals 15.08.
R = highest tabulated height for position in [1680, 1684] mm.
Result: 17.21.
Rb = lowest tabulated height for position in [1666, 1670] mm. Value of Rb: 20.1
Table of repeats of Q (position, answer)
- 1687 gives 16.18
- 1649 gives 32.09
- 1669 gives 22.89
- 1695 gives 17.78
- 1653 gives 28.55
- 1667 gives 20.1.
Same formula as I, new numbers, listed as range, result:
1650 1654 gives 28.55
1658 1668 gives 18.68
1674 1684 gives 16.7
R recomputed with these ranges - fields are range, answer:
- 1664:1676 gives 23.72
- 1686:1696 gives 17.78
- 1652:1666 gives 28.55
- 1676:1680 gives 21.64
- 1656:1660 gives 25.6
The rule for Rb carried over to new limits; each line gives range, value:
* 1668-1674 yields 22.89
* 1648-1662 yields 19.55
